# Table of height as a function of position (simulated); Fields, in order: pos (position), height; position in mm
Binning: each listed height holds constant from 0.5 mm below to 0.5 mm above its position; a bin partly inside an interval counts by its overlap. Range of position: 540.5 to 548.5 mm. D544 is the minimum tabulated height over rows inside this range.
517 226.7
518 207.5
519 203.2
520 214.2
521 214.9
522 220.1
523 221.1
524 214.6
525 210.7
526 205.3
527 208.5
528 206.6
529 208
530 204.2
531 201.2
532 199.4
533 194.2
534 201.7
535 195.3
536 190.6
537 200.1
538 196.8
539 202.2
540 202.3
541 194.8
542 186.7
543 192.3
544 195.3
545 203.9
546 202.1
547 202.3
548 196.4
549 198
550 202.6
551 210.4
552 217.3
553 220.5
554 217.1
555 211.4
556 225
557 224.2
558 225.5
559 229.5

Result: 186.7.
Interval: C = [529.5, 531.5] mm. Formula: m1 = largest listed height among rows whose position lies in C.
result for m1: 204.2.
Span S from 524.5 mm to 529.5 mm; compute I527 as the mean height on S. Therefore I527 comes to 208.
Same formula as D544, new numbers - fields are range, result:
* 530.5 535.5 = 194.2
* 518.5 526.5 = 203.2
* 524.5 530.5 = 204.2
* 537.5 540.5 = 196.8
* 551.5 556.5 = 211.4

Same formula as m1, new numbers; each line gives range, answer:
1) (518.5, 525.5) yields 221.1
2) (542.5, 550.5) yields 203.9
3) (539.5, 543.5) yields 202.3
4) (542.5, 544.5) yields 195.3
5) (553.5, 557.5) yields 225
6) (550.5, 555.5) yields 220.5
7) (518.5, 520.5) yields 214.2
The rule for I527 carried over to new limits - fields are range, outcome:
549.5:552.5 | 210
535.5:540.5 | 198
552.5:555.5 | 216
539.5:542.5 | 195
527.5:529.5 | 207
